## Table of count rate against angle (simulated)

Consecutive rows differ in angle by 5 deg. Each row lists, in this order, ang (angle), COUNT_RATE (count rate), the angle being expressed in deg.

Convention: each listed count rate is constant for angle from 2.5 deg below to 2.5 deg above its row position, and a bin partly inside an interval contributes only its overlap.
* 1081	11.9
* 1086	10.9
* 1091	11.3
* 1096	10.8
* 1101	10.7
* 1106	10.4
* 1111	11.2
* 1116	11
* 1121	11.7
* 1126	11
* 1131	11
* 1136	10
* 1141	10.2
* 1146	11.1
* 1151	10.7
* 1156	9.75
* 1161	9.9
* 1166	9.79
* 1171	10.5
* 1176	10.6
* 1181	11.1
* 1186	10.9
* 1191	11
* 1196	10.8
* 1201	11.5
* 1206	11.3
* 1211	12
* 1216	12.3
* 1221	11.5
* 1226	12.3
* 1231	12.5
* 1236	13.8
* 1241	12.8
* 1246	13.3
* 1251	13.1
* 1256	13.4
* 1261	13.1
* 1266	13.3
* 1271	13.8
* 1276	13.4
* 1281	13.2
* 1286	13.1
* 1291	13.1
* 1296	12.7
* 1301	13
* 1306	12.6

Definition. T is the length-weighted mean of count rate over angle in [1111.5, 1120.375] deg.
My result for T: 11.2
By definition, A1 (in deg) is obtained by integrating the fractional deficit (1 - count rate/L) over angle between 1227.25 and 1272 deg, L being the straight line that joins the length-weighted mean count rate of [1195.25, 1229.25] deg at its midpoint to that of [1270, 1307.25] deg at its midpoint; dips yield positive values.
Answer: -2.8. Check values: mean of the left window 11.7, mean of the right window 13.1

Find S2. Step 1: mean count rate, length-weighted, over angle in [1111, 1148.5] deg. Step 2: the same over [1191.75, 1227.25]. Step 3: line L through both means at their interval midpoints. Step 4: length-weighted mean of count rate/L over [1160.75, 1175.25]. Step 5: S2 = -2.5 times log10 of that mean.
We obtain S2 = 0.110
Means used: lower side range 10.9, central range 10.2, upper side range 11.6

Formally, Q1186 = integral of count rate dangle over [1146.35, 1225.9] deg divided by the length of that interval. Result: 11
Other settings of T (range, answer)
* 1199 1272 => 12.7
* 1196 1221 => 11.7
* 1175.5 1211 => 11.1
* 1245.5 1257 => 13.2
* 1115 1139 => 10.9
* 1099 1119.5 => 10.9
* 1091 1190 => 10.7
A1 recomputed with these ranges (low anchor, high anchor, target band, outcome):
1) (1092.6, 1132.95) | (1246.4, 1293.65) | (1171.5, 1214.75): 3.57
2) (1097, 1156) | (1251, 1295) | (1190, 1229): 1.82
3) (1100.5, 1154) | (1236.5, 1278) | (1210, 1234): 0.88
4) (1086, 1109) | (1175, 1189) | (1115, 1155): 0.24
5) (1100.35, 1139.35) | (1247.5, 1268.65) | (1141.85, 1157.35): 1.14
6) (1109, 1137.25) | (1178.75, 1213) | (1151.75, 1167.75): 1.74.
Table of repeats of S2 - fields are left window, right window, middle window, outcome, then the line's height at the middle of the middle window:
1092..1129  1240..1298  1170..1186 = 0.11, 11.9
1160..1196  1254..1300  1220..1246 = -0.06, 12.1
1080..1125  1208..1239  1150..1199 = 0.13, 11.9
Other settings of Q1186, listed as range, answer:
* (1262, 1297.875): 13.2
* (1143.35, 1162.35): 10.4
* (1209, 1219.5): 12.1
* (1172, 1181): 10.7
